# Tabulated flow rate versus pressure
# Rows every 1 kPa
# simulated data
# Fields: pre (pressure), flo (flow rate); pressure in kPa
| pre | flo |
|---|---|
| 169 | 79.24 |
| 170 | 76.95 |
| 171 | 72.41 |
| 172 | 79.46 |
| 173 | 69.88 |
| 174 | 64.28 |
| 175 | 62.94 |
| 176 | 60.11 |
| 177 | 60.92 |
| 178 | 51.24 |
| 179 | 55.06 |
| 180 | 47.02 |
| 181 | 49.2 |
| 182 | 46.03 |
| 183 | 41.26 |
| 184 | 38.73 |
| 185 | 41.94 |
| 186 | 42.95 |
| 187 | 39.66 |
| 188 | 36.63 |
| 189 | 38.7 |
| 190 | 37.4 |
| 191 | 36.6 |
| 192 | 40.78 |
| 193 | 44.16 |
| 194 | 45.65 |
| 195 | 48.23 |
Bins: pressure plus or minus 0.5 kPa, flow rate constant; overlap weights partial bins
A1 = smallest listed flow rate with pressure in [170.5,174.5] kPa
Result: 64.28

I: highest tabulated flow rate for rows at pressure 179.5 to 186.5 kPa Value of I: 49.2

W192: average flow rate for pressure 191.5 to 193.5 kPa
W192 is 42.5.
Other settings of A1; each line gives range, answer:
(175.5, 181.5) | 47.02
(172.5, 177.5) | 60.11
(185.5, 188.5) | 36.63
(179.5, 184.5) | 38.73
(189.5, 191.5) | 36.6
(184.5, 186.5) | 41.94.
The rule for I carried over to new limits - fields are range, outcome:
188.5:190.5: 38.7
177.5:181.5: 55.06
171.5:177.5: 79.46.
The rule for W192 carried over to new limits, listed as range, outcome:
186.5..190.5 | 38.1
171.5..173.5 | 74.7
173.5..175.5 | 63.6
